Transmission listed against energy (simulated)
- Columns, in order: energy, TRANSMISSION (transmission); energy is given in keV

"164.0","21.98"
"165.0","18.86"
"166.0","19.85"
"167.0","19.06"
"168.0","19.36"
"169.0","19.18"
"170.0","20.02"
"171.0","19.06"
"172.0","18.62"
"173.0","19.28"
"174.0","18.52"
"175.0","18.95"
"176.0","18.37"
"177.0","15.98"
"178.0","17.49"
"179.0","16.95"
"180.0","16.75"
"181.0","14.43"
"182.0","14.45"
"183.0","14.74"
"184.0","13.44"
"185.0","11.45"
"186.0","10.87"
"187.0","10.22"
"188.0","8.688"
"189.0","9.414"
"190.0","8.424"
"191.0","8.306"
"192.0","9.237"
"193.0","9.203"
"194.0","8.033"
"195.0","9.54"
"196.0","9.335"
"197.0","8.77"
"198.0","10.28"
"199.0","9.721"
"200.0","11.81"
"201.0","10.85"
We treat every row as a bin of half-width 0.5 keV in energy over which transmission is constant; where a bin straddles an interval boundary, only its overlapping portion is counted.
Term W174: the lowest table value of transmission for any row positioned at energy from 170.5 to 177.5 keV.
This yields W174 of 15.98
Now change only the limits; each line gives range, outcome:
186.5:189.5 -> 8.688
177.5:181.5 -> 14.43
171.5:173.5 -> 18.62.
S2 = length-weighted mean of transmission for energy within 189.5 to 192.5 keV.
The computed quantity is 8.66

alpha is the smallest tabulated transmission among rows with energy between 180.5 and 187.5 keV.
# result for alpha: 10.22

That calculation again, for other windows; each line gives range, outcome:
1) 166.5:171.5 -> 19.06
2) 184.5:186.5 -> 10.87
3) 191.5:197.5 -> 8.033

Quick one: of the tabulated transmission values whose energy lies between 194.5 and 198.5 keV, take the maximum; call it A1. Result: 10.28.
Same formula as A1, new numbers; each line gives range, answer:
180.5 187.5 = 14.74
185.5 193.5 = 10.87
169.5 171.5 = 20.02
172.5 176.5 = 19.28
